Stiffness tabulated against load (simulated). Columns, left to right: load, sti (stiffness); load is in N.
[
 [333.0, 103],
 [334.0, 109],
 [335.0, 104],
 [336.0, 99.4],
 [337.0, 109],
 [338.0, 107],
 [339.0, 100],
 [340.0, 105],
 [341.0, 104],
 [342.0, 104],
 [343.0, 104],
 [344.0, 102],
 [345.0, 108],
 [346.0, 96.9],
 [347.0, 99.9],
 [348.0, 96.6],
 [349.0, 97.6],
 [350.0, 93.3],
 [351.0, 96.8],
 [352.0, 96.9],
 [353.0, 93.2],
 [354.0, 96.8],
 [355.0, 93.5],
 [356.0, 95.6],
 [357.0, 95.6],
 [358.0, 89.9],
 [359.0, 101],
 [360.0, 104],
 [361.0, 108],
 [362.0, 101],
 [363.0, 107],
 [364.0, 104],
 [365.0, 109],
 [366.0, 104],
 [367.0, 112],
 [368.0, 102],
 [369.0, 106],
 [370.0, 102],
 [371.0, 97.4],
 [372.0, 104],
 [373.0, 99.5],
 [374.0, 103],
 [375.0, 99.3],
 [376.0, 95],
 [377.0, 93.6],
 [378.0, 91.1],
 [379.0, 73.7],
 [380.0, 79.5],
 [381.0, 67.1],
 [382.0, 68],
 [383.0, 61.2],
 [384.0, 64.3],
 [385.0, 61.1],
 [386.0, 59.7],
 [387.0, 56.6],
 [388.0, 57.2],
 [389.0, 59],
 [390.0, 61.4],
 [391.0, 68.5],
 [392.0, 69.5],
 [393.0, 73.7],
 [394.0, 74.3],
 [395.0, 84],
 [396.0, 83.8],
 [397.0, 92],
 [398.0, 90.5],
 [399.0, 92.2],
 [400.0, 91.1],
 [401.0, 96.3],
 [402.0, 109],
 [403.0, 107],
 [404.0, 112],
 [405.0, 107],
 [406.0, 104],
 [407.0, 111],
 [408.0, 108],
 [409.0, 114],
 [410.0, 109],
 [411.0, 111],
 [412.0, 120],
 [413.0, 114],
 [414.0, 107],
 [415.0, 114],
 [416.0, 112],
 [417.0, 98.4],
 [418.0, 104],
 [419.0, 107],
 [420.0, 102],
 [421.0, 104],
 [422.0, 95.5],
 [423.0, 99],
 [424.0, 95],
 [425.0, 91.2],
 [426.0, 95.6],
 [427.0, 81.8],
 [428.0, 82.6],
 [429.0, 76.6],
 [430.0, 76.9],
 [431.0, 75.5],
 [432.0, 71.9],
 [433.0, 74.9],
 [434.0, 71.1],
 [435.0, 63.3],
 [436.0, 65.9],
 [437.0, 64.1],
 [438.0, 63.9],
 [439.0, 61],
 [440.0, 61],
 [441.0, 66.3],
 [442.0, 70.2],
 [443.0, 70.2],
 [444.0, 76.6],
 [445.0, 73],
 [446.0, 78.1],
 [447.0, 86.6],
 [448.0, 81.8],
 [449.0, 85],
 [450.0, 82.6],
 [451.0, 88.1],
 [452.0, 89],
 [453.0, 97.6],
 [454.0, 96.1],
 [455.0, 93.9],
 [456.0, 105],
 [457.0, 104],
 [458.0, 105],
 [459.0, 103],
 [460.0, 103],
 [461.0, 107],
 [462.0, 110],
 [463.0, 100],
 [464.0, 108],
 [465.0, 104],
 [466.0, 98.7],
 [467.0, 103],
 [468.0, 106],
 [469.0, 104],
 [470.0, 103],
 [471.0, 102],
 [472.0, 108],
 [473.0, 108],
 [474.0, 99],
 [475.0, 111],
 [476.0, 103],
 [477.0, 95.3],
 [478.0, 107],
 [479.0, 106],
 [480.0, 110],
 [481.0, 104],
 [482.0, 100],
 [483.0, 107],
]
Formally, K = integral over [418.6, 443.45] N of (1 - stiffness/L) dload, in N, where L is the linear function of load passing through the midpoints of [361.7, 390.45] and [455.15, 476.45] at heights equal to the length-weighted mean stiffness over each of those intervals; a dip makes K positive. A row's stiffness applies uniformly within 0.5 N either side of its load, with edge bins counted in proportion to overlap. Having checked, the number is 4.5 N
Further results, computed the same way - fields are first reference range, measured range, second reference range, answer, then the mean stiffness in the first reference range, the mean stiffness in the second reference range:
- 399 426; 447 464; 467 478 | 1.2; 105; 104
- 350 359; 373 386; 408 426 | 2.5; 95.1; 105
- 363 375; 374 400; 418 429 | 6.4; 104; 94.9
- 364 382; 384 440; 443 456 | 1.8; 95.8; 85.8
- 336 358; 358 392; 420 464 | 3.0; 99.6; 85.2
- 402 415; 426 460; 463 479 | 8.3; 110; 104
